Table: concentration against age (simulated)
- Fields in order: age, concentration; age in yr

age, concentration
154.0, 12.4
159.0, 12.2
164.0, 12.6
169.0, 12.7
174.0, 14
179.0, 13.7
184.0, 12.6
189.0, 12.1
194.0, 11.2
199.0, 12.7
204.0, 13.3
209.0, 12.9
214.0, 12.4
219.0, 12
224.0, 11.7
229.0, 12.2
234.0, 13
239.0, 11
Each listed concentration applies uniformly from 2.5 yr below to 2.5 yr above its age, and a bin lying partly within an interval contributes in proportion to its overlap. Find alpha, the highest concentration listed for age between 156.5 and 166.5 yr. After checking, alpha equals 12.6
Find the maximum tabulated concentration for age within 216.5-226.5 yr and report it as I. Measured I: 12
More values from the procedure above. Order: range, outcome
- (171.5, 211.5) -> 14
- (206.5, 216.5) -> 12.9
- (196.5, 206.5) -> 13.3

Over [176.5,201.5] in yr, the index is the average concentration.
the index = 12.5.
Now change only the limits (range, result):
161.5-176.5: 13.1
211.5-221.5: 12.2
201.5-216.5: 12.9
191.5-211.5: 12.5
